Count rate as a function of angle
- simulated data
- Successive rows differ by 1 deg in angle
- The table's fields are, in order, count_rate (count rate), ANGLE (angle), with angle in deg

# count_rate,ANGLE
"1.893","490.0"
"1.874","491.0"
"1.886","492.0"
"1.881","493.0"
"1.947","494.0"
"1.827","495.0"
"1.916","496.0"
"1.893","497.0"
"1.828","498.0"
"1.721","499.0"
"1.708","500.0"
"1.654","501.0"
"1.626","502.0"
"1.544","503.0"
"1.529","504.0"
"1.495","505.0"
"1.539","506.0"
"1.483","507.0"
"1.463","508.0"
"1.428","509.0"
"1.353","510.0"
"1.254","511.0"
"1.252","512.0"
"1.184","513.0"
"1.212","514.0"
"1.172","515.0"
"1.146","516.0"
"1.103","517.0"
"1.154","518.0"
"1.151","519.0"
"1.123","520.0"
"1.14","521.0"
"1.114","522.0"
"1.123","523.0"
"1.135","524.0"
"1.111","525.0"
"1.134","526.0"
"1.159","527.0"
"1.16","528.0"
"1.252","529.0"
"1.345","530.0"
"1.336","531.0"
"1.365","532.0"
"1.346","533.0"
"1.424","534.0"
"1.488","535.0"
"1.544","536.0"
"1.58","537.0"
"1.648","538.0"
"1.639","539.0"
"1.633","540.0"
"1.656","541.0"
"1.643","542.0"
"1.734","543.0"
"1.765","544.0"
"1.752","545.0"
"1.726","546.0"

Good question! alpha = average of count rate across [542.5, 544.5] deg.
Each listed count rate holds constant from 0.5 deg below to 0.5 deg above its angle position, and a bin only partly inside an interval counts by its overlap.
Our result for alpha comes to 1.75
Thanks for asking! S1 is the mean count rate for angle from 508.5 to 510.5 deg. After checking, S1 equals 1.39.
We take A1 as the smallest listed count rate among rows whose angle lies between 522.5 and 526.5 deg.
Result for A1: 1.111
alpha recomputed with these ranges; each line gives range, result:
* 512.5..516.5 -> 1.18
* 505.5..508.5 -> 1.5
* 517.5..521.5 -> 1.14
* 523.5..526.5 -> 1.13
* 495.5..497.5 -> 1.9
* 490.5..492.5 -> 1.88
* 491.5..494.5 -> 1.9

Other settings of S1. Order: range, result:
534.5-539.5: 1.58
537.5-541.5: 1.64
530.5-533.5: 1.35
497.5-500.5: 1.75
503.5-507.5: 1.51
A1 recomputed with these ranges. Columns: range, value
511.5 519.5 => 1.103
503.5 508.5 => 1.463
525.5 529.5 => 1.134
